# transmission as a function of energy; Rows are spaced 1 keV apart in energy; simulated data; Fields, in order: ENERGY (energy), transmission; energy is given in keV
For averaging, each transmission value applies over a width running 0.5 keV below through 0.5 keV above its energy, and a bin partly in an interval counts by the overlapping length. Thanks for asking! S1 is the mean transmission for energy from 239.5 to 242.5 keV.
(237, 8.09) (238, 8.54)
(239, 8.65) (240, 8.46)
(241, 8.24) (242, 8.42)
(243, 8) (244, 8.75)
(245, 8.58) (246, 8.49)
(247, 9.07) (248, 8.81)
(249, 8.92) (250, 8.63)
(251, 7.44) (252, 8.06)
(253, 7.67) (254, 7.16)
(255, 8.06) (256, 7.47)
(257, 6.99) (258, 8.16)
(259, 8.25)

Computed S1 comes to 8.37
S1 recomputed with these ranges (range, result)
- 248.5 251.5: 8.33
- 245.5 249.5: 8.82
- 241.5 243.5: 8.21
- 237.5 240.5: 8.55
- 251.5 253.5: 7.87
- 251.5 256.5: 7.68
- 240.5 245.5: 8.4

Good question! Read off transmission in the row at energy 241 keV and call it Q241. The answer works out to 8.24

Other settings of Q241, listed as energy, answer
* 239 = 8.65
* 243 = 8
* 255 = 8.06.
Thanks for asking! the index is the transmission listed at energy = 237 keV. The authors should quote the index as 8.09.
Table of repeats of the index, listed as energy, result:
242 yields 8.42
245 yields 8.58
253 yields 7.67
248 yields 8.81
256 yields 7.47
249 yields 8.92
